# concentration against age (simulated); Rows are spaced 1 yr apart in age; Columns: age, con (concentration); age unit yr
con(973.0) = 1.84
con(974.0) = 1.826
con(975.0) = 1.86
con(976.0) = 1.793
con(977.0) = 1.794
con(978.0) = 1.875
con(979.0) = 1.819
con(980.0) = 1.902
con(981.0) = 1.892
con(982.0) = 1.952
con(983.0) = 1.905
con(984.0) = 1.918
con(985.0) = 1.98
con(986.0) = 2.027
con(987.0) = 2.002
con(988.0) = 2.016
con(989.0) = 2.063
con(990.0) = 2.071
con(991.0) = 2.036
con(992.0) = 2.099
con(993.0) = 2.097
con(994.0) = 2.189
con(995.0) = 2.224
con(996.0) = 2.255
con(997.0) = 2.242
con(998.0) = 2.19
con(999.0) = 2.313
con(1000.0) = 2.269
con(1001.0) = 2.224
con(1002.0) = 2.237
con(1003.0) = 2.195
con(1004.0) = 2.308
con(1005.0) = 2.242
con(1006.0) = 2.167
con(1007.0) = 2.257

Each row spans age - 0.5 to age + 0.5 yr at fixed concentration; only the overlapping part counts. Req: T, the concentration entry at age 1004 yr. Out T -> 2.308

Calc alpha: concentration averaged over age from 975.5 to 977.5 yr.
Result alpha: 1.79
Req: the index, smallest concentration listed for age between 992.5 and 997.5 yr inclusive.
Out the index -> 2.097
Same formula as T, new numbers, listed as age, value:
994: 2.189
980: 1.902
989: 2.063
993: 2.097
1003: 2.195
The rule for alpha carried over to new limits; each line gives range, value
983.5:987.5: 1.98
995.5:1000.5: 2.25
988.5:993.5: 2.07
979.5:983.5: 1.91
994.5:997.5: 2.24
